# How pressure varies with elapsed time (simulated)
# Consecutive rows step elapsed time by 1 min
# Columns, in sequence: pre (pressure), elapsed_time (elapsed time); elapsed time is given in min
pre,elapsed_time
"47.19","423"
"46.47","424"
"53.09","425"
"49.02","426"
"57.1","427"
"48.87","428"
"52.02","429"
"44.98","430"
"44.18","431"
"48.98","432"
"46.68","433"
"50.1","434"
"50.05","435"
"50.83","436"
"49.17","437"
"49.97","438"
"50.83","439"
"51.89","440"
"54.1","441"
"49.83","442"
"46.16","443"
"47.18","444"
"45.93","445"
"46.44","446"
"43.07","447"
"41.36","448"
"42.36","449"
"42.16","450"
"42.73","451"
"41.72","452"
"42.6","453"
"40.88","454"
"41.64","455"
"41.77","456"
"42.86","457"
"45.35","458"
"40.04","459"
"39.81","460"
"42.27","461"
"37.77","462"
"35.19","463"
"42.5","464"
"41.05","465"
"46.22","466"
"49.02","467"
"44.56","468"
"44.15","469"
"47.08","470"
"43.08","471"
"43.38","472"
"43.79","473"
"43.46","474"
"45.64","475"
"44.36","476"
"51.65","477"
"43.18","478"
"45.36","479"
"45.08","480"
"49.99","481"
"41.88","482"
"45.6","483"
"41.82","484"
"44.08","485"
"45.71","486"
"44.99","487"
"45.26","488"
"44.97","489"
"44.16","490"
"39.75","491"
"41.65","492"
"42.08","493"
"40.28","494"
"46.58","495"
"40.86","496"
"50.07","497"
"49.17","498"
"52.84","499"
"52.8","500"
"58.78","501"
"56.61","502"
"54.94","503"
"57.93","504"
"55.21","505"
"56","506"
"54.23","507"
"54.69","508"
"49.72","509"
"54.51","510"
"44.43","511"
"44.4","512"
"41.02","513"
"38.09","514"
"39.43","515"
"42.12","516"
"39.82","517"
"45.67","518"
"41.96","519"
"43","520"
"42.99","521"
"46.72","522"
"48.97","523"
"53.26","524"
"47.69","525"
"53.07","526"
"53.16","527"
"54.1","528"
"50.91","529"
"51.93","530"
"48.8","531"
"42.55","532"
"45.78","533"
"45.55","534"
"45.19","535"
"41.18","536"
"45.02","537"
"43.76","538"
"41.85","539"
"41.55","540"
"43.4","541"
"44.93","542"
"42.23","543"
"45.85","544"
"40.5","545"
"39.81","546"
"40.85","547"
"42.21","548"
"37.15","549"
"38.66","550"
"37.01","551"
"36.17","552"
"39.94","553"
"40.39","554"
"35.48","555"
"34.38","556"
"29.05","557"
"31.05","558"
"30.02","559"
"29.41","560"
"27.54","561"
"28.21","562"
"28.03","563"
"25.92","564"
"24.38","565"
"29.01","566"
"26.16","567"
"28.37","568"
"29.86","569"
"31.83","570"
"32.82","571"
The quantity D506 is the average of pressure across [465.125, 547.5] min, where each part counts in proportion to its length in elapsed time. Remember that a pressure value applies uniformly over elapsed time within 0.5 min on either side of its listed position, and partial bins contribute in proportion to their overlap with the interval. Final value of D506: 46.3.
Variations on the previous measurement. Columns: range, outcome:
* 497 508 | 54.6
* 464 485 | 44.9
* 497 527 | 49.1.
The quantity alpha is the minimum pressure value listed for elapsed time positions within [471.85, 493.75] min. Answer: 39.75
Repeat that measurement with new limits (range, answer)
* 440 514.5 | 35.19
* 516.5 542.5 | 39.82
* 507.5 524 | 38.09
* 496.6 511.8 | 44.43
